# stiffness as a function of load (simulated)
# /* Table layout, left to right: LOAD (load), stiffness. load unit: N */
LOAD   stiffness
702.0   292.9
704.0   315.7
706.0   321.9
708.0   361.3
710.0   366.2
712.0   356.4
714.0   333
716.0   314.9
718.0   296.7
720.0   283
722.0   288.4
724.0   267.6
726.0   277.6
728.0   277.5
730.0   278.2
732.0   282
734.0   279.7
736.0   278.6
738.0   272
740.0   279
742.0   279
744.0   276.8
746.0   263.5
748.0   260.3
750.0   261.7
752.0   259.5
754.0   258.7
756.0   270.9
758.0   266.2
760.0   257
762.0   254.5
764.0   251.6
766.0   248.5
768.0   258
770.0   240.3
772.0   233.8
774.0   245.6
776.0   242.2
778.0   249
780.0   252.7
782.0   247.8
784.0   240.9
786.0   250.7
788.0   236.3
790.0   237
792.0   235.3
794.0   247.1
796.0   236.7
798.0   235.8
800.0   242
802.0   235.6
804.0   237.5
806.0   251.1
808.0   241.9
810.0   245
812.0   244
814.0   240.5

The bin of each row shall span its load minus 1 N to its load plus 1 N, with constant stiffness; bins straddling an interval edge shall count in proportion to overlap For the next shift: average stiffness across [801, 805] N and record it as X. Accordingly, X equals 237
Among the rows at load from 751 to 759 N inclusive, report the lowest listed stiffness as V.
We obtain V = 258.7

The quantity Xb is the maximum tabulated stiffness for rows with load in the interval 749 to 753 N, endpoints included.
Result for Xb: 261.7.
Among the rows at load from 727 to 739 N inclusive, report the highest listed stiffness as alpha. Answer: 282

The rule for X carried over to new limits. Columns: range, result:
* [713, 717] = 324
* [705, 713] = 351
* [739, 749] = 272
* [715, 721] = 298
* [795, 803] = 238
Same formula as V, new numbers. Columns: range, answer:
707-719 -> 296.7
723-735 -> 267.6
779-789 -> 236.3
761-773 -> 233.8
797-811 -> 235.6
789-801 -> 235.3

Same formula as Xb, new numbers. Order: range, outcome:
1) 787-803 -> 247.1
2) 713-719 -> 333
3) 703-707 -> 321.9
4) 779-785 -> 252.7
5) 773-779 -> 249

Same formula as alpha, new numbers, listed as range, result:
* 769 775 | 245.6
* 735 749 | 279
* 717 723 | 296.7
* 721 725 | 288.4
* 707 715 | 366.2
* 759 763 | 257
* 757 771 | 266.2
